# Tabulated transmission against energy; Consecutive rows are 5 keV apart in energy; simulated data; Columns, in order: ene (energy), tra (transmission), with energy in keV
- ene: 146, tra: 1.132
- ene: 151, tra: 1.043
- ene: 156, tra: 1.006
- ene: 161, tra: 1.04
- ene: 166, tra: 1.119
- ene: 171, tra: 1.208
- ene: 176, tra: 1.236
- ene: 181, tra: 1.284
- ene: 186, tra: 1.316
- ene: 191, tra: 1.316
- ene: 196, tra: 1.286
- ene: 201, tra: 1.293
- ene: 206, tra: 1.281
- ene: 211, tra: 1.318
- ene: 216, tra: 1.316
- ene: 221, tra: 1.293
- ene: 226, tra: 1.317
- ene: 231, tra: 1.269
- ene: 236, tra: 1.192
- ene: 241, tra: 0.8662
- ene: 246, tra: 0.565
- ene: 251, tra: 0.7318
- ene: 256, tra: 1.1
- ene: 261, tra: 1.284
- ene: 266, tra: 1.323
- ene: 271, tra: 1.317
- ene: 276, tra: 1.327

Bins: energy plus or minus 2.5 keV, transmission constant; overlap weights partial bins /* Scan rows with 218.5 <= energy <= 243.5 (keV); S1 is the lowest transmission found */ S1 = 0.8662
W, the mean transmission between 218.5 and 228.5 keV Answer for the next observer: 1.31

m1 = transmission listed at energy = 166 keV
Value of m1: 1.119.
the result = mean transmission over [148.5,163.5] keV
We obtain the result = 1.03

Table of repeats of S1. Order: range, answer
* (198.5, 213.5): 1.281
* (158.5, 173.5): 1.04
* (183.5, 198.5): 1.286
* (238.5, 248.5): 0.565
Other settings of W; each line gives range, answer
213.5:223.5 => 1.3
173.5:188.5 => 1.28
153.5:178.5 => 1.12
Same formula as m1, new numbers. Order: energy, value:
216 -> 1.316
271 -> 1.317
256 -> 1.1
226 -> 1.317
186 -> 1.316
